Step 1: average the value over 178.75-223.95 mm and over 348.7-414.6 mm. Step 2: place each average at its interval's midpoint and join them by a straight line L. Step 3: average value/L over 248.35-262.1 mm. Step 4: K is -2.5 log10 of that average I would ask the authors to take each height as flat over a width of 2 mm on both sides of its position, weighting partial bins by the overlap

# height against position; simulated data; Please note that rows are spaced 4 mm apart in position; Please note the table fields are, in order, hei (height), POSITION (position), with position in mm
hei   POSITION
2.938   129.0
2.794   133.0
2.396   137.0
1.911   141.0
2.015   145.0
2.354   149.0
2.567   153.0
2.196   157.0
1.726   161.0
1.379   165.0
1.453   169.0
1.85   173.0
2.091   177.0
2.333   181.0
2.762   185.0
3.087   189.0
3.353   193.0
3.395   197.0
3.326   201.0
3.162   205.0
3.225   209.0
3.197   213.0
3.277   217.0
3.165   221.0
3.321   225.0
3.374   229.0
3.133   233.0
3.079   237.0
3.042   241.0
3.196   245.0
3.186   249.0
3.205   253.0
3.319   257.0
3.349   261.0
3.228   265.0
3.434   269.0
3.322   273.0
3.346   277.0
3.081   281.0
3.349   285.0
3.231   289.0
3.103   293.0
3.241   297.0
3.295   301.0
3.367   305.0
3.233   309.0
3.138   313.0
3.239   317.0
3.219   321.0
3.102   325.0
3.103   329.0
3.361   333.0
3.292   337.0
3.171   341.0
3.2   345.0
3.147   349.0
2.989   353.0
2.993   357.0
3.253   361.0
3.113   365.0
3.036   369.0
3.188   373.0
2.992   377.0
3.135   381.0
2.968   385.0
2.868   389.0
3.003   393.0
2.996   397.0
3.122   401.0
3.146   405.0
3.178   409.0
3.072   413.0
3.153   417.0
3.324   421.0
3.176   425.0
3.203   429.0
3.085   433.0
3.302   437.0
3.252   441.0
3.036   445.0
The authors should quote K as -0.06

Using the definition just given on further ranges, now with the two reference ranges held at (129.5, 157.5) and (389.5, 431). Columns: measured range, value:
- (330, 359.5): -0.08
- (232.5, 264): -0.20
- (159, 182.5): 0.33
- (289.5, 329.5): -0.13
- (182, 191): -0.15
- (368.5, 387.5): -0.01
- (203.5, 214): -0.25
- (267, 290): -0.20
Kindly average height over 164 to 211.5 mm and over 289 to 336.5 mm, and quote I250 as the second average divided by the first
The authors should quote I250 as 1.22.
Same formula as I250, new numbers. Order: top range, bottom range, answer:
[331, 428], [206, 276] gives 0.96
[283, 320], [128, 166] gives 1.45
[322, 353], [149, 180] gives 1.64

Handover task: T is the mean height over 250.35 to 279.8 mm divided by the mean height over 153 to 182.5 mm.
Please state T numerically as 1.7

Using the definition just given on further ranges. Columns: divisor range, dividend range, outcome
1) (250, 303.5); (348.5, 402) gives 0.93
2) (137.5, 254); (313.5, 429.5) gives 1.15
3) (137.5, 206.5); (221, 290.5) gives 1.35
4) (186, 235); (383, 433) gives 0.96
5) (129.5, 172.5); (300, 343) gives 1.54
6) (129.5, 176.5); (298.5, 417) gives 1.50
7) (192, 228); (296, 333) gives 0.99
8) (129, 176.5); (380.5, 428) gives 1.48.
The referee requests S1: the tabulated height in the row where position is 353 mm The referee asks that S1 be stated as 2.989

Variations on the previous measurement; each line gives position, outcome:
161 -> 1.726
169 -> 1.453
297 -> 3.241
